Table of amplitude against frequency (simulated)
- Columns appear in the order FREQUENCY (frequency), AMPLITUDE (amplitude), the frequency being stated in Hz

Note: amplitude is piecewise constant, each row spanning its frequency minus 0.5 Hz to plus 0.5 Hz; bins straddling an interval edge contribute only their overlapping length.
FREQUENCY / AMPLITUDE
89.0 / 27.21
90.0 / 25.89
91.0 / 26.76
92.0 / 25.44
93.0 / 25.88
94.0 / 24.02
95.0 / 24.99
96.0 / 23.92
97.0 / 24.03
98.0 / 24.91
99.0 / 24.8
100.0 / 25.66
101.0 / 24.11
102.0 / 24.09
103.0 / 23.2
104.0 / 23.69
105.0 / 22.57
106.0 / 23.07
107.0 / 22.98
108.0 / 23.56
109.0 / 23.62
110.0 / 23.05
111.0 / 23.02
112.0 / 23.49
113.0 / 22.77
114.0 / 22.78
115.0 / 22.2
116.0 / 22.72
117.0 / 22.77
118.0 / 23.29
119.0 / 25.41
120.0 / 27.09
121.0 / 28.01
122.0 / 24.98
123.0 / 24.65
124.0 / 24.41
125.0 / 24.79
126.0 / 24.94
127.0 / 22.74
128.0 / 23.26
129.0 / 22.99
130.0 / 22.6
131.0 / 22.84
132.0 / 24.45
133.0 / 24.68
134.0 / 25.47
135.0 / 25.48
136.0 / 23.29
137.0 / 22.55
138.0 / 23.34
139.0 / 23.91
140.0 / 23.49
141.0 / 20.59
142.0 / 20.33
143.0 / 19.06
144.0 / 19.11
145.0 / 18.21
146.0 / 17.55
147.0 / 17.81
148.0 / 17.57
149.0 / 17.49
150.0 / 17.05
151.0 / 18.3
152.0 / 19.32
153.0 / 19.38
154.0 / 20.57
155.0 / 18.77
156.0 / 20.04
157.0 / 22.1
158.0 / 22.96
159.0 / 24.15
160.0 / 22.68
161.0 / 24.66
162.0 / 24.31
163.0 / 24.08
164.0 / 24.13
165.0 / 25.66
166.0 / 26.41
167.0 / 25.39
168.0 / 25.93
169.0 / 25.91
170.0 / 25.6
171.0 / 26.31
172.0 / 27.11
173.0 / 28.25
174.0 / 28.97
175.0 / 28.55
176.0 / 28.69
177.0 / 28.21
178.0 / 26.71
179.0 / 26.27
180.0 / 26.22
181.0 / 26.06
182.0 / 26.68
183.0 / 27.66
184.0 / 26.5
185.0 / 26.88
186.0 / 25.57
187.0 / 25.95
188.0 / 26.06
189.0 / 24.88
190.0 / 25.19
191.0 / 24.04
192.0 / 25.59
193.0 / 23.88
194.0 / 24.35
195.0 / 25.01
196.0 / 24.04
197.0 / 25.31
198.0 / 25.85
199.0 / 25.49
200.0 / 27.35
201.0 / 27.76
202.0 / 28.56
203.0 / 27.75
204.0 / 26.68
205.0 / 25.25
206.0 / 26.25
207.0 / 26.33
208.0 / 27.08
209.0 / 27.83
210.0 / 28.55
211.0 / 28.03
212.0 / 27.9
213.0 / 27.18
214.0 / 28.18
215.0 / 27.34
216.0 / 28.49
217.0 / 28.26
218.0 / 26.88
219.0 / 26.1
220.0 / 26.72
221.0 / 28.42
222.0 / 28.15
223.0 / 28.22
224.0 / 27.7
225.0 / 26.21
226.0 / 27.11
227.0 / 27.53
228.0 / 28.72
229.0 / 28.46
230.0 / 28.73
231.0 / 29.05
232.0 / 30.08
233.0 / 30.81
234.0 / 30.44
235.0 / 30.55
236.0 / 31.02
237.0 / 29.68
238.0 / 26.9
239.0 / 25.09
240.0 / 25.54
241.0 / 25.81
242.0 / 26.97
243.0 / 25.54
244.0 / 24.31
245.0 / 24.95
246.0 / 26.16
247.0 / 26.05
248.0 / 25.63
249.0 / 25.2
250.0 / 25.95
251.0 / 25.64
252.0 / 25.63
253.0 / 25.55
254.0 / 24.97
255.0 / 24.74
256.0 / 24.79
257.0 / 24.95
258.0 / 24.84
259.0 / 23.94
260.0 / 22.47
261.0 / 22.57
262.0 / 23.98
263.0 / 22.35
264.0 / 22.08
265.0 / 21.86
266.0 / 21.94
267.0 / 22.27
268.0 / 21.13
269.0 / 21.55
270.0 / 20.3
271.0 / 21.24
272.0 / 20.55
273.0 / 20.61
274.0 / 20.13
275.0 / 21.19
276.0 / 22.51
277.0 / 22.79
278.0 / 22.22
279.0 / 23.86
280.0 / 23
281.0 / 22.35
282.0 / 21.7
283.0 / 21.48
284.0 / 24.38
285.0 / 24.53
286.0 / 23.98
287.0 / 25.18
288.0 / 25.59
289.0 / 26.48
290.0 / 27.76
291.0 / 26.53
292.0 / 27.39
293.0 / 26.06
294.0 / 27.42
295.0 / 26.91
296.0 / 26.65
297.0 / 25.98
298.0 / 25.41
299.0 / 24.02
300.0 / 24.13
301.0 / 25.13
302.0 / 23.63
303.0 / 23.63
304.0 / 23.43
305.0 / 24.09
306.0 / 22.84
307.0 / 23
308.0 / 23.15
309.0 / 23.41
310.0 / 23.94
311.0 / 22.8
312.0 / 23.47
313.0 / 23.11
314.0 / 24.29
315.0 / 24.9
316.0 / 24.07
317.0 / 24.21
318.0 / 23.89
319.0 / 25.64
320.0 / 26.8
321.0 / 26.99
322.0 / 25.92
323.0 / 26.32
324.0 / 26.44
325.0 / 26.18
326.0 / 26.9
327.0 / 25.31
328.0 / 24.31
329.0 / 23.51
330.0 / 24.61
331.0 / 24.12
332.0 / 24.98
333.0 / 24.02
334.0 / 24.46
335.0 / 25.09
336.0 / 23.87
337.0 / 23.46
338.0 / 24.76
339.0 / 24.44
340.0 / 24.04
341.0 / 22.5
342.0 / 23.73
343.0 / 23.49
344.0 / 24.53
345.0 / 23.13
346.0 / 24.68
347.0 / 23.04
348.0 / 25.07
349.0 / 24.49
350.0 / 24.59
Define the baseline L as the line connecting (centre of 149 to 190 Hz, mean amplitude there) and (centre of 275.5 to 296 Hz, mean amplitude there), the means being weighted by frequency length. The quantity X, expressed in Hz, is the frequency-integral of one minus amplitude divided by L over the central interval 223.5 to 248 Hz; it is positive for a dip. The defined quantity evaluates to -2.9 Hz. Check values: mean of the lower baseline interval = 24.6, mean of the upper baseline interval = 24.7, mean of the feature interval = 27.6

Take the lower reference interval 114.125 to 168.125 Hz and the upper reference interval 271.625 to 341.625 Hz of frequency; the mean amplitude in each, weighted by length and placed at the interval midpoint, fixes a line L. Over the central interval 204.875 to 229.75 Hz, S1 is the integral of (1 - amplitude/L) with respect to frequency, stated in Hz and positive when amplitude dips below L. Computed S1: -4.4 Hz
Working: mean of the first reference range 22.6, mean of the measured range 27.5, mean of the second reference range 24.3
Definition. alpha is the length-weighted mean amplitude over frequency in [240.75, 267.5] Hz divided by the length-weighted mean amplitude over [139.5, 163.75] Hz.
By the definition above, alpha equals 1.20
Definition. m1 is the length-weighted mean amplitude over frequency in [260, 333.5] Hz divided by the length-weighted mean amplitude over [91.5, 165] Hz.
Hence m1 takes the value 1.0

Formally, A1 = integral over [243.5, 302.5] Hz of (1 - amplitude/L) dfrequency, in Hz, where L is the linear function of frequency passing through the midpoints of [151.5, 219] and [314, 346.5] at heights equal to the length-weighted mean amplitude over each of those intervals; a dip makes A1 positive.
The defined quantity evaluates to 2.6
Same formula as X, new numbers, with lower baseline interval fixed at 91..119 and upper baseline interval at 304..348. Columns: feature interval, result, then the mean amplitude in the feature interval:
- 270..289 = 1.25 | 22.7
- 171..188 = -2.18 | 27.1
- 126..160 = 3.66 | 21.3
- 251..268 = 0.38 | 23.7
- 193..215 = -2.36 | 26.7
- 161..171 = -0.55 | 25.3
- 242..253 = -0.64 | 25.6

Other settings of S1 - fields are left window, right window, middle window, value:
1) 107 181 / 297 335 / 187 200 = -0.7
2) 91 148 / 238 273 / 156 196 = -3.4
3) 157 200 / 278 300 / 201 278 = -1.4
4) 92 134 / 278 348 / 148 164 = 2.0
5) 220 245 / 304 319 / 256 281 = 3.5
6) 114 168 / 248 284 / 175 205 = -4.6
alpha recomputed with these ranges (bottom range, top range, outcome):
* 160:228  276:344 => 0.92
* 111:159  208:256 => 1.23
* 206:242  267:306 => 0.85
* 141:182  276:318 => 1.05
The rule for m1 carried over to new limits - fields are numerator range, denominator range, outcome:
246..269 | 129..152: 1.14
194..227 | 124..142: 1.15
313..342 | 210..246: 0.89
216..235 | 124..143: 1.21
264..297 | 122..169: 1.05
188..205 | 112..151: 1.14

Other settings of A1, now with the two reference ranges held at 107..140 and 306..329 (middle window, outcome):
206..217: -1.5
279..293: -0.1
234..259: -1.8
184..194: -0.5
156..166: 0.1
